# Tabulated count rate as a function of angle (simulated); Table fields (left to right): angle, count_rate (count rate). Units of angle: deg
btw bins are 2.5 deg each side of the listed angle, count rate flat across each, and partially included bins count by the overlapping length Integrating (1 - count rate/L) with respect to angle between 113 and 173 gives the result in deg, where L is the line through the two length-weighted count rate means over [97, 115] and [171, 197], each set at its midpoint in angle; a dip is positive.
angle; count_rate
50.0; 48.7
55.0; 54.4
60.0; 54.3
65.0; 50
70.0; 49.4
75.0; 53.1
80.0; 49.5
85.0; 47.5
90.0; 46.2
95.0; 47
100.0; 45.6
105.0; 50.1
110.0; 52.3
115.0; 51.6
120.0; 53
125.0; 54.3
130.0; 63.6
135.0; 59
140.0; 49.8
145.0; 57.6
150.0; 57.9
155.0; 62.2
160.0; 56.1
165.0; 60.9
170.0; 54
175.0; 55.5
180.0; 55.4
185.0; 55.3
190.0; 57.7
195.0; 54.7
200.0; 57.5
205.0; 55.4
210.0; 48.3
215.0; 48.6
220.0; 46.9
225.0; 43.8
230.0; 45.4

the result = -4.9 deg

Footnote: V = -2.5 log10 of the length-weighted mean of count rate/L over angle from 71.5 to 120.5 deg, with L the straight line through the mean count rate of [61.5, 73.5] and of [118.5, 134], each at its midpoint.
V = 0.09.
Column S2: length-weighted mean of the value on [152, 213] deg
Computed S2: 56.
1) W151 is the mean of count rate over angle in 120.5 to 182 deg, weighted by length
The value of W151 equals 57.1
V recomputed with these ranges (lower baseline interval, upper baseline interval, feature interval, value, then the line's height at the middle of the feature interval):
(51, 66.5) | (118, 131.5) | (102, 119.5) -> 0.090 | 55.8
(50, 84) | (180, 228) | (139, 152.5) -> -0.078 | 51.8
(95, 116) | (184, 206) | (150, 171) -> -0.096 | 53.6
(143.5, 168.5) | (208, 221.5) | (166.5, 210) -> -0.052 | 52.9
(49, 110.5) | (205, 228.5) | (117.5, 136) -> -0.169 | 49.1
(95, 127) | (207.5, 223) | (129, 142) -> -0.141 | 50.1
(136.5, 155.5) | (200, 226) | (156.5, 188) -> -0.051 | 53.8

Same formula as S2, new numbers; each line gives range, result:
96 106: 47.4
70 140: 51.6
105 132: 54.4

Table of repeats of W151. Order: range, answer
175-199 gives 55.9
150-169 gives 59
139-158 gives 57.4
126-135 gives 60.8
